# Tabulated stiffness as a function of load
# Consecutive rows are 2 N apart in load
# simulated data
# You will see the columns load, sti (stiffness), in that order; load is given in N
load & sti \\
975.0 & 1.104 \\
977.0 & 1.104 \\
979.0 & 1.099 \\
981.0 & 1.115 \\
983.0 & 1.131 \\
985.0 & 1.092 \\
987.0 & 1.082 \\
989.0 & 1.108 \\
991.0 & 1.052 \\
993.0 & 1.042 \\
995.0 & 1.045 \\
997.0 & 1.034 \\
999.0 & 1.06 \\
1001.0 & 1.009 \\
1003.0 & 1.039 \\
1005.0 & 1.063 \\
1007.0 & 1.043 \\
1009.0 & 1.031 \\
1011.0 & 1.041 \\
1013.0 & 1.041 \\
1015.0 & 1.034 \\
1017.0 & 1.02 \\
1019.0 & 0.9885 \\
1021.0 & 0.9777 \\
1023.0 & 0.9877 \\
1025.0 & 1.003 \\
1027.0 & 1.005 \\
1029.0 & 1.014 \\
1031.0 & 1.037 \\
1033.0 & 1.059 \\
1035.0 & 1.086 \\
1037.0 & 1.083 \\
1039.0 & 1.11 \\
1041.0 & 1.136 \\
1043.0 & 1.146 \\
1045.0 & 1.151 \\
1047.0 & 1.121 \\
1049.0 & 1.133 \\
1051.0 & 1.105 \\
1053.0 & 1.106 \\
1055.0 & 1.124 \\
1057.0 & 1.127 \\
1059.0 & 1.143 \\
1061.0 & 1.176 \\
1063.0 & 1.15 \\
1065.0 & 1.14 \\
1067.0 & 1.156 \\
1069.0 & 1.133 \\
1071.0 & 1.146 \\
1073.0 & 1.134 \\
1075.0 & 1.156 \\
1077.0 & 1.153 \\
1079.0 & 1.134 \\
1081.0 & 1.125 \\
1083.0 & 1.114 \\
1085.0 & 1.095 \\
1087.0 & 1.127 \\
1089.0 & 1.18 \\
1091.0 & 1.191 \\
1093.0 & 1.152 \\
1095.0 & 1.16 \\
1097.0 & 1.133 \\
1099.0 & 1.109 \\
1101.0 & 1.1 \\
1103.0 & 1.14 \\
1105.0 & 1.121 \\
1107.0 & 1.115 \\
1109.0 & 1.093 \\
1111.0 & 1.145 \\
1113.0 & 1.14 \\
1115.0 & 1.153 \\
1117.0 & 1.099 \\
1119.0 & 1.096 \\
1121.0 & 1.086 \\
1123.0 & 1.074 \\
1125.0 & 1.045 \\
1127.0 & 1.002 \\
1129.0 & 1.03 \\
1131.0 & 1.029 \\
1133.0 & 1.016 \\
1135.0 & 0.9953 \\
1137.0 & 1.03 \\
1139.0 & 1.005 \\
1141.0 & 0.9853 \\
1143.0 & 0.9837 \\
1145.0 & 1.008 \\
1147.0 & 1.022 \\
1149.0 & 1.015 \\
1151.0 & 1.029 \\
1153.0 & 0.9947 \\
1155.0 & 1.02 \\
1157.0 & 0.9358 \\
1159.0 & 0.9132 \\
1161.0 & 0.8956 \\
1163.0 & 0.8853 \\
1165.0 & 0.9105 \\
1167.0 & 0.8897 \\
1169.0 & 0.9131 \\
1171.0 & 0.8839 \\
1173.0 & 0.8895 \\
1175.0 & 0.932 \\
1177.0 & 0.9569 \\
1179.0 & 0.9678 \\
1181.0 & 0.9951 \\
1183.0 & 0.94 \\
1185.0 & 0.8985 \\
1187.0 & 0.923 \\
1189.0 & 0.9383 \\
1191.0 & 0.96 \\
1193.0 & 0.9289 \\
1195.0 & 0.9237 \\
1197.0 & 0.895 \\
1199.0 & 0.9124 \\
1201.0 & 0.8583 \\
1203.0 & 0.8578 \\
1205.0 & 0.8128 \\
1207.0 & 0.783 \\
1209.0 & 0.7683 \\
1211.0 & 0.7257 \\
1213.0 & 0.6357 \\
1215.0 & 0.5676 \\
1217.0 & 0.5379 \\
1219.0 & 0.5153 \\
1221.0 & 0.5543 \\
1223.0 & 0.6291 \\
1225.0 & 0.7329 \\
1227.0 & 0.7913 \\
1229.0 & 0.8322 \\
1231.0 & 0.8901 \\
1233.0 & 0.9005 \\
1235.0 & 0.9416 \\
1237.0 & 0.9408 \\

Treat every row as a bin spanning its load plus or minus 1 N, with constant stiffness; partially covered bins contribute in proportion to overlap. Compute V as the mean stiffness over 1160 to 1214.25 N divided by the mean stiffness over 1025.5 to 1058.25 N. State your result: 0.81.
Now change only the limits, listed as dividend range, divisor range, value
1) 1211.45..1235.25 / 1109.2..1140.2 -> 0.66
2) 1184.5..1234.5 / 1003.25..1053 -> 0.75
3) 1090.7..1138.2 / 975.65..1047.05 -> 1.03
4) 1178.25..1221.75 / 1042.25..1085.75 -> 0.72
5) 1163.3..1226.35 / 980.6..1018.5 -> 0.78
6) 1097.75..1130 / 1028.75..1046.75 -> 1.00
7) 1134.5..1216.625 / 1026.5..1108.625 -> 0.81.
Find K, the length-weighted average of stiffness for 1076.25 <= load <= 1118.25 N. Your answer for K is 1.13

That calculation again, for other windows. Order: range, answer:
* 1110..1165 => 1.02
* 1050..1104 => 1.14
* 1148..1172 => 0.94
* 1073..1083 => 1.14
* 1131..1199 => 0.954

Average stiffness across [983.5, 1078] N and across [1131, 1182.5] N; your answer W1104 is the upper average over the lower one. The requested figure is 0.89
